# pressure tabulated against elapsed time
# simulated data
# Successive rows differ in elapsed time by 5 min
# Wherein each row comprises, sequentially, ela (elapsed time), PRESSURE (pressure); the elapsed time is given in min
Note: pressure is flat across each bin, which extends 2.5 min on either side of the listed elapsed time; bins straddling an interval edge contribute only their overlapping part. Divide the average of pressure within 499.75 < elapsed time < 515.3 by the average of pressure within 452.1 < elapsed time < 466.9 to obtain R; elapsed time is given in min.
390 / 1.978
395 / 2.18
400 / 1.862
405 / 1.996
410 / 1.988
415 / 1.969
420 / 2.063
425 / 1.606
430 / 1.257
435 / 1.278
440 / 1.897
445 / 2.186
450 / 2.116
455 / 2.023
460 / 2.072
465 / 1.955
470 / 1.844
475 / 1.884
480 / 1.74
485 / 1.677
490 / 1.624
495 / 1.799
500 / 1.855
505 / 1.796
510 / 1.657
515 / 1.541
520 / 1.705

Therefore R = 0.8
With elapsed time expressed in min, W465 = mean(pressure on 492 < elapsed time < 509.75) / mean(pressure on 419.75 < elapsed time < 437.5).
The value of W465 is 1.21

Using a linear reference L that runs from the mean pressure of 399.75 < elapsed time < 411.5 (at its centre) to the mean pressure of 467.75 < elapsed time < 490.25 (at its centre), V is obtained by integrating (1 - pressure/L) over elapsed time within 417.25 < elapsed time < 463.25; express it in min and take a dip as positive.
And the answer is 0.7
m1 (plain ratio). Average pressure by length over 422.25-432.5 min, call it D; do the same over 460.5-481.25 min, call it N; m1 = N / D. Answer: 1.30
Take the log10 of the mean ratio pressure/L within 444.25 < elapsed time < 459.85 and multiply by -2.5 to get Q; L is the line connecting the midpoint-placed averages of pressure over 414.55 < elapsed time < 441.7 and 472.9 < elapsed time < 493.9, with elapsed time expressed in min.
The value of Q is -0.24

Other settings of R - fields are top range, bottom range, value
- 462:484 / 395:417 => 0.93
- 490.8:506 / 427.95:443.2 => 1.19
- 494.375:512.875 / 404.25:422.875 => 0.89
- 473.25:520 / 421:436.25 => 1.19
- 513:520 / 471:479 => 0.86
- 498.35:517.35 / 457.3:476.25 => 0.88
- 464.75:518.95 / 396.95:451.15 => 0.95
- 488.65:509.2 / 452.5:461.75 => 0.86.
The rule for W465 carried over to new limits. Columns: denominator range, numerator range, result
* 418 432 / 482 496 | 1.03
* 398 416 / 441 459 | 1.07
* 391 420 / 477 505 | 0.87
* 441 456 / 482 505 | 0.83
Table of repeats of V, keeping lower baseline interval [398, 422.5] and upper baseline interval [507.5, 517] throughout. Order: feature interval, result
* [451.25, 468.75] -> -2.11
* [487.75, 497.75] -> -0.26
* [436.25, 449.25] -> -0.85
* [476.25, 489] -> -0.03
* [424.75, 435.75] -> 3.20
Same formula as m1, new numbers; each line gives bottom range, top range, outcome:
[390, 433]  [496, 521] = 0.92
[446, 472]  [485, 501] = 0.86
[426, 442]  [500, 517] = 1.15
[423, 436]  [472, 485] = 1.29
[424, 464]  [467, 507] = 0.98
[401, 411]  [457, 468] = 1.02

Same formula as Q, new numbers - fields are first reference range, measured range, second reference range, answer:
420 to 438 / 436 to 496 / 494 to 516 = -0.18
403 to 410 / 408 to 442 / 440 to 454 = 0.19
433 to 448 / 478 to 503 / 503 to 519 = -0.02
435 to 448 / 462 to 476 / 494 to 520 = -0.05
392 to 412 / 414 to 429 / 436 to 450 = 0.10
